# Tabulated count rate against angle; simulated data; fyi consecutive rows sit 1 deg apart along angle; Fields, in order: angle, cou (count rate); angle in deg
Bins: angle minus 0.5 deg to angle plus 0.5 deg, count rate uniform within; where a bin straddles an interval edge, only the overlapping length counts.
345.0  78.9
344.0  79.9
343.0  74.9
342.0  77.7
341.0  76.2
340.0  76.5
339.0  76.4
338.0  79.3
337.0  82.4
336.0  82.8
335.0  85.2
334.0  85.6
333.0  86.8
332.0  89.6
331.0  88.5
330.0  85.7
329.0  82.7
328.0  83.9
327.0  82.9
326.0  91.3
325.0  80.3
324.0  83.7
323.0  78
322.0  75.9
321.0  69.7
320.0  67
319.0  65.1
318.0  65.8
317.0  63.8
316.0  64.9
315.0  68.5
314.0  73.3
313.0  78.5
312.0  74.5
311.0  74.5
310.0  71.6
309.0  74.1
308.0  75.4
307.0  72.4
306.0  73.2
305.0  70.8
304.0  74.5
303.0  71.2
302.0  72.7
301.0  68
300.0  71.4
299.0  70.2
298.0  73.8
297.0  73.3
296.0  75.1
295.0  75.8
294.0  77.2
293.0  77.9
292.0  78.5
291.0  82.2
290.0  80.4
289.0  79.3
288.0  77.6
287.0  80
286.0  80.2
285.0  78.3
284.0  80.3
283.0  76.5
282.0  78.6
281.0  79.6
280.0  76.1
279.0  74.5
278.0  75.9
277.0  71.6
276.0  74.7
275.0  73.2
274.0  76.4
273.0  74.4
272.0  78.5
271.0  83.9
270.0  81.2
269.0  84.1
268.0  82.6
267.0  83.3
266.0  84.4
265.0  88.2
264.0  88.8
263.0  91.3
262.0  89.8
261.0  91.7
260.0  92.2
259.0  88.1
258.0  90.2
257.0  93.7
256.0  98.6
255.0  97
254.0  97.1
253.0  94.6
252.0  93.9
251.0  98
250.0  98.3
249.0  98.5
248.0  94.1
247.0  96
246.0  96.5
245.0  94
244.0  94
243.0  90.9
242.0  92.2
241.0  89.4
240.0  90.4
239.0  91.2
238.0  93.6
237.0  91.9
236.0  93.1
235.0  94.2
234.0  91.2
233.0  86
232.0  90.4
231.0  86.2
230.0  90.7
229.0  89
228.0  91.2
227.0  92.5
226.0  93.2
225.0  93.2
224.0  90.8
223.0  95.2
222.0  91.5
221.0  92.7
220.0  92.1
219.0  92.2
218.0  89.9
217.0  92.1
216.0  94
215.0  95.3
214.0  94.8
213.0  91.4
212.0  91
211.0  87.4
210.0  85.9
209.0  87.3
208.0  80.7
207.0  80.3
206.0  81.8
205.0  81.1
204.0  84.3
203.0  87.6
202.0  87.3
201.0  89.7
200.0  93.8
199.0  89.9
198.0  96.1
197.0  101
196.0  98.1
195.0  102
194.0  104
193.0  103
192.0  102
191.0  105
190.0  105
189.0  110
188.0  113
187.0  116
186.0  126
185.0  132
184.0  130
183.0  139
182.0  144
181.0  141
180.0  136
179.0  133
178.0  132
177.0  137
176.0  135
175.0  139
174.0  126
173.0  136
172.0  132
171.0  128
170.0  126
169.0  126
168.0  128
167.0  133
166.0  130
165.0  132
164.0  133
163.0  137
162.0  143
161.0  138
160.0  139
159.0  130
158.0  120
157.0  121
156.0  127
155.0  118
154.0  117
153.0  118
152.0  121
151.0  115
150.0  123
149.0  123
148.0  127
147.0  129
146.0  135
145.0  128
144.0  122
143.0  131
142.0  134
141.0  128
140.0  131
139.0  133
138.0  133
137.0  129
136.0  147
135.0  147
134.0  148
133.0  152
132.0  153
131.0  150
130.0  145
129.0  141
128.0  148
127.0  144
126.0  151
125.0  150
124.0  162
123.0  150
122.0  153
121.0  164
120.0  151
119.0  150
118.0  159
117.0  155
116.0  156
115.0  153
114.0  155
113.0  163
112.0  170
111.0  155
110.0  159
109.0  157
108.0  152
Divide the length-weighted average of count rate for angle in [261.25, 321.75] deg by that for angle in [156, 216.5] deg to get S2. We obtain 0.7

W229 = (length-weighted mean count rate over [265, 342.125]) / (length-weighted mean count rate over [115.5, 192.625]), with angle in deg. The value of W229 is 0.58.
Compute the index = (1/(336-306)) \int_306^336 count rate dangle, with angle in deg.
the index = 77.2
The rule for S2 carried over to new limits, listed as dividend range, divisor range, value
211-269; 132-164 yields 0.70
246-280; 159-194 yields 0.68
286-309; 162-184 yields 0.56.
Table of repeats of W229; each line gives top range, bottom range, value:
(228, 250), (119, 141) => 0.63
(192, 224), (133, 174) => 0.70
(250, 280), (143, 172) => 0.67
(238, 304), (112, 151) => 0.58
